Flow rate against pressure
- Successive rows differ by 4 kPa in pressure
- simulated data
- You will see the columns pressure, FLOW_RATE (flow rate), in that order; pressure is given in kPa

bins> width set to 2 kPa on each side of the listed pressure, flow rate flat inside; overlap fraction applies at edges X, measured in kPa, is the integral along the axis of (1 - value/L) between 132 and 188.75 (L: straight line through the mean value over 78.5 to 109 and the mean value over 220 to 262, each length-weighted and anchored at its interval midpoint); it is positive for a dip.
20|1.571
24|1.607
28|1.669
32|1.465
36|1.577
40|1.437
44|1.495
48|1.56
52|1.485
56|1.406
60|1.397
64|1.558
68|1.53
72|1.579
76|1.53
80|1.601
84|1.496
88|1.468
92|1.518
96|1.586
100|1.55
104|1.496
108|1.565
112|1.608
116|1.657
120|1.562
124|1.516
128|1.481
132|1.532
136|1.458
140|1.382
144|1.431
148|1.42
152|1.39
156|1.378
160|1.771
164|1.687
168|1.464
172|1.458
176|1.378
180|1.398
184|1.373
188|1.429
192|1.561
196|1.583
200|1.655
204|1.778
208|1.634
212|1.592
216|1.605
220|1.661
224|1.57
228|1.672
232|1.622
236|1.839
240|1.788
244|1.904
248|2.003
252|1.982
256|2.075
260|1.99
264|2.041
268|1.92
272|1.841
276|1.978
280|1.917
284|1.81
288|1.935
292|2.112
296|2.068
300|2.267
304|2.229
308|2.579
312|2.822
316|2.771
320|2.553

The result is 7.1 kPa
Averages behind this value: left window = 1.53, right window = 1.84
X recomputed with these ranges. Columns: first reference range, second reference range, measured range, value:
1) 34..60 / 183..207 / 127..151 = 1.5 kPa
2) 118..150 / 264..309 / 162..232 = 6.1 kPa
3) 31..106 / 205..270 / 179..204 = 2.9 kPa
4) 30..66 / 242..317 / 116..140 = 2.7 kPa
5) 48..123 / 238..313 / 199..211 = 1.1 kPa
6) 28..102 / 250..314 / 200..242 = 5.6 kPa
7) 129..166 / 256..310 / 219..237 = 1.6 kPa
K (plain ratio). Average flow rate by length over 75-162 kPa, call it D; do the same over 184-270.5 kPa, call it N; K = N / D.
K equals 1.15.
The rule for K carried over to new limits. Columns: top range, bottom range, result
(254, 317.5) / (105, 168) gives 1.41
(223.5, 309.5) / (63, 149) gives 1.29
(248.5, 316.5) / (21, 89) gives 1.39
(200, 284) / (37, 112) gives 1.20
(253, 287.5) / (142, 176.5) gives 1.31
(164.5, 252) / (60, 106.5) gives 1.06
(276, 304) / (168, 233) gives 1.30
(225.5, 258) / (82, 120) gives 1.20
